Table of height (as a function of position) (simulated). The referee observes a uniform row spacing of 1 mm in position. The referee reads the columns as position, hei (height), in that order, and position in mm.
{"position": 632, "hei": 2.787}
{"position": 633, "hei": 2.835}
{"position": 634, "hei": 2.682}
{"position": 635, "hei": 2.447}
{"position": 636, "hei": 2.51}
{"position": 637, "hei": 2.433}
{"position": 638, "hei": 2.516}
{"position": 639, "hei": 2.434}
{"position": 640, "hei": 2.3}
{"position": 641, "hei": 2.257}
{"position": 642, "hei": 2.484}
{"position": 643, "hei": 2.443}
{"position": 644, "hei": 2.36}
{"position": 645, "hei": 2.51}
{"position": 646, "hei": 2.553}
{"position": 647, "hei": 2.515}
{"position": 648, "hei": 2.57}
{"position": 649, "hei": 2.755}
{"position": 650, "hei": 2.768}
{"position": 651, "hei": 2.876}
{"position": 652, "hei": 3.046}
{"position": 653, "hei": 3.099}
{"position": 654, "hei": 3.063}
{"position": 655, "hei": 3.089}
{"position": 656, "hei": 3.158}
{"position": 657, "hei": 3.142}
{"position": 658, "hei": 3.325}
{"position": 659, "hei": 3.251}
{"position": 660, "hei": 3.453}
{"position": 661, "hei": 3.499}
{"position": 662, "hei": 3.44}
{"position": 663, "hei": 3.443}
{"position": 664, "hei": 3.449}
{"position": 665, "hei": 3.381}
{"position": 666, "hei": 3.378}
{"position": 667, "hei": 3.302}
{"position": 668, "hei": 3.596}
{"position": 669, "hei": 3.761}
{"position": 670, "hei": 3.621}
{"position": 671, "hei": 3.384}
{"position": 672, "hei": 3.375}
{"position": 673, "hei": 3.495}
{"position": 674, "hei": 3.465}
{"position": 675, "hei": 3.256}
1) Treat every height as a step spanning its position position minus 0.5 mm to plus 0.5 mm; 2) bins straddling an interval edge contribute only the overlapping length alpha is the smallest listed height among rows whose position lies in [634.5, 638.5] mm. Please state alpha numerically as 2.433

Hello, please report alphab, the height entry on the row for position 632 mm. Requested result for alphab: 2.787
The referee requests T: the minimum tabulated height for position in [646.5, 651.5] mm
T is 2.515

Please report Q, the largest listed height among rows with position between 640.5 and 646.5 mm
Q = 2.553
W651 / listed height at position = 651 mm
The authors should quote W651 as 2.876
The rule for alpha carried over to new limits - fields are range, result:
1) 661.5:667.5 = 3.302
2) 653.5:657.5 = 3.063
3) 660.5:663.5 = 3.44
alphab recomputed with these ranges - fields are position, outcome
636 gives 2.51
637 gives 2.433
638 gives 2.516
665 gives 3.381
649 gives 2.755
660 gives 3.453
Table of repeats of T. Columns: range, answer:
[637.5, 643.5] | 2.257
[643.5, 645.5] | 2.36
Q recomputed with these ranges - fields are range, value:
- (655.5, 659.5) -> 3.325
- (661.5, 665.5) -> 3.449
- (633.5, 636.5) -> 2.682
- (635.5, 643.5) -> 2.516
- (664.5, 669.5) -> 3.761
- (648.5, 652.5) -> 3.046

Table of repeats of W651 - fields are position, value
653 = 3.099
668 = 3.596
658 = 3.325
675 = 3.256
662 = 3.44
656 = 3.158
